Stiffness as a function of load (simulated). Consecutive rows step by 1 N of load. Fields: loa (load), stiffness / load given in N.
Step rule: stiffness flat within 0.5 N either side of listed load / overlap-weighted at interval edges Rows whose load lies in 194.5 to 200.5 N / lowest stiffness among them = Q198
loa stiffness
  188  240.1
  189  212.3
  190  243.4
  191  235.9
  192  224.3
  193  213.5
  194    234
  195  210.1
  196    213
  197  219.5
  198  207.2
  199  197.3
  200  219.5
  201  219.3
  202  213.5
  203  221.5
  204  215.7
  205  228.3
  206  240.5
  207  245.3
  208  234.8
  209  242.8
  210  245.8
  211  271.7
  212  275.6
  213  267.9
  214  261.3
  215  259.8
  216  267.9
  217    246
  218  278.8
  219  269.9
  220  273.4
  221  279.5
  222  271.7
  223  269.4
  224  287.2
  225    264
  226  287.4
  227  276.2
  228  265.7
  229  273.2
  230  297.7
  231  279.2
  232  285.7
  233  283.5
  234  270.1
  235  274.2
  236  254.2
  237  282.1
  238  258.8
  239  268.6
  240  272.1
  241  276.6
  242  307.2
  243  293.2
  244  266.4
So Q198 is 197.3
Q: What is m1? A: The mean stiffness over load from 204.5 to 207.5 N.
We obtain 238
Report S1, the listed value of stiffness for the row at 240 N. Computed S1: 272.1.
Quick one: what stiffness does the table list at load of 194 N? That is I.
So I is 234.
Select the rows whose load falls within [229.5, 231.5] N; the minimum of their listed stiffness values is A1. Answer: 279.2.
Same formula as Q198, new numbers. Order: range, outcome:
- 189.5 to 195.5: 210.1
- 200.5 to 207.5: 213.5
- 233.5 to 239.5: 254.2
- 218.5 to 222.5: 269.9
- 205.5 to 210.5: 234.8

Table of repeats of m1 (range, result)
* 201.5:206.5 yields 224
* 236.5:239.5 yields 270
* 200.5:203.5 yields 218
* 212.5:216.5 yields 264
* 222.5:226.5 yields 277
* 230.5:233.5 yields 283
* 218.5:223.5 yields 273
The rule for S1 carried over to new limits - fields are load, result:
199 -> 197.3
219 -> 269.9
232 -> 285.7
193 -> 213.5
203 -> 221.5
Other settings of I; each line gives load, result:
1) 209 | 242.8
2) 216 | 267.9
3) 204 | 215.7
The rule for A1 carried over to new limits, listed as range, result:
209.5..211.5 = 245.8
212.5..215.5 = 259.8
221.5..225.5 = 264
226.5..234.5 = 265.7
